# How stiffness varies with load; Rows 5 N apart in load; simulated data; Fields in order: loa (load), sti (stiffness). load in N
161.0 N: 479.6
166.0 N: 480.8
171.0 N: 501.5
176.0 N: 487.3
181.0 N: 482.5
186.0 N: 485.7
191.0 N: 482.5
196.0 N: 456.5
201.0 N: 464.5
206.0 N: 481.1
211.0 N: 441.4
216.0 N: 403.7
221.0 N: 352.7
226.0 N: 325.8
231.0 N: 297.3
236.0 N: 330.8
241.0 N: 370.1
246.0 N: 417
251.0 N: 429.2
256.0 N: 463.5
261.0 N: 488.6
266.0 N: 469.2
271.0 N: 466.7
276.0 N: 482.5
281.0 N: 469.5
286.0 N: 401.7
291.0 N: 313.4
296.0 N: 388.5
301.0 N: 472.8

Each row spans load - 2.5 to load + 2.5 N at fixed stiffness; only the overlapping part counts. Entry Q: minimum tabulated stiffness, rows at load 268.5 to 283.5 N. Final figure 466.7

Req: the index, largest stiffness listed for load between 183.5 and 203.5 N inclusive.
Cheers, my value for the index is 485.7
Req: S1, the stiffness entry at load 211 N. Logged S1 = 441.4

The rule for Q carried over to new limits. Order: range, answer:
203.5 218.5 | 403.7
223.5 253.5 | 297.3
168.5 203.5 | 456.5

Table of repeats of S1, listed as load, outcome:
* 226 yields 325.8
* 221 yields 352.7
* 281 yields 469.5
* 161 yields 479.6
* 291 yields 313.4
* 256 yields 463.5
